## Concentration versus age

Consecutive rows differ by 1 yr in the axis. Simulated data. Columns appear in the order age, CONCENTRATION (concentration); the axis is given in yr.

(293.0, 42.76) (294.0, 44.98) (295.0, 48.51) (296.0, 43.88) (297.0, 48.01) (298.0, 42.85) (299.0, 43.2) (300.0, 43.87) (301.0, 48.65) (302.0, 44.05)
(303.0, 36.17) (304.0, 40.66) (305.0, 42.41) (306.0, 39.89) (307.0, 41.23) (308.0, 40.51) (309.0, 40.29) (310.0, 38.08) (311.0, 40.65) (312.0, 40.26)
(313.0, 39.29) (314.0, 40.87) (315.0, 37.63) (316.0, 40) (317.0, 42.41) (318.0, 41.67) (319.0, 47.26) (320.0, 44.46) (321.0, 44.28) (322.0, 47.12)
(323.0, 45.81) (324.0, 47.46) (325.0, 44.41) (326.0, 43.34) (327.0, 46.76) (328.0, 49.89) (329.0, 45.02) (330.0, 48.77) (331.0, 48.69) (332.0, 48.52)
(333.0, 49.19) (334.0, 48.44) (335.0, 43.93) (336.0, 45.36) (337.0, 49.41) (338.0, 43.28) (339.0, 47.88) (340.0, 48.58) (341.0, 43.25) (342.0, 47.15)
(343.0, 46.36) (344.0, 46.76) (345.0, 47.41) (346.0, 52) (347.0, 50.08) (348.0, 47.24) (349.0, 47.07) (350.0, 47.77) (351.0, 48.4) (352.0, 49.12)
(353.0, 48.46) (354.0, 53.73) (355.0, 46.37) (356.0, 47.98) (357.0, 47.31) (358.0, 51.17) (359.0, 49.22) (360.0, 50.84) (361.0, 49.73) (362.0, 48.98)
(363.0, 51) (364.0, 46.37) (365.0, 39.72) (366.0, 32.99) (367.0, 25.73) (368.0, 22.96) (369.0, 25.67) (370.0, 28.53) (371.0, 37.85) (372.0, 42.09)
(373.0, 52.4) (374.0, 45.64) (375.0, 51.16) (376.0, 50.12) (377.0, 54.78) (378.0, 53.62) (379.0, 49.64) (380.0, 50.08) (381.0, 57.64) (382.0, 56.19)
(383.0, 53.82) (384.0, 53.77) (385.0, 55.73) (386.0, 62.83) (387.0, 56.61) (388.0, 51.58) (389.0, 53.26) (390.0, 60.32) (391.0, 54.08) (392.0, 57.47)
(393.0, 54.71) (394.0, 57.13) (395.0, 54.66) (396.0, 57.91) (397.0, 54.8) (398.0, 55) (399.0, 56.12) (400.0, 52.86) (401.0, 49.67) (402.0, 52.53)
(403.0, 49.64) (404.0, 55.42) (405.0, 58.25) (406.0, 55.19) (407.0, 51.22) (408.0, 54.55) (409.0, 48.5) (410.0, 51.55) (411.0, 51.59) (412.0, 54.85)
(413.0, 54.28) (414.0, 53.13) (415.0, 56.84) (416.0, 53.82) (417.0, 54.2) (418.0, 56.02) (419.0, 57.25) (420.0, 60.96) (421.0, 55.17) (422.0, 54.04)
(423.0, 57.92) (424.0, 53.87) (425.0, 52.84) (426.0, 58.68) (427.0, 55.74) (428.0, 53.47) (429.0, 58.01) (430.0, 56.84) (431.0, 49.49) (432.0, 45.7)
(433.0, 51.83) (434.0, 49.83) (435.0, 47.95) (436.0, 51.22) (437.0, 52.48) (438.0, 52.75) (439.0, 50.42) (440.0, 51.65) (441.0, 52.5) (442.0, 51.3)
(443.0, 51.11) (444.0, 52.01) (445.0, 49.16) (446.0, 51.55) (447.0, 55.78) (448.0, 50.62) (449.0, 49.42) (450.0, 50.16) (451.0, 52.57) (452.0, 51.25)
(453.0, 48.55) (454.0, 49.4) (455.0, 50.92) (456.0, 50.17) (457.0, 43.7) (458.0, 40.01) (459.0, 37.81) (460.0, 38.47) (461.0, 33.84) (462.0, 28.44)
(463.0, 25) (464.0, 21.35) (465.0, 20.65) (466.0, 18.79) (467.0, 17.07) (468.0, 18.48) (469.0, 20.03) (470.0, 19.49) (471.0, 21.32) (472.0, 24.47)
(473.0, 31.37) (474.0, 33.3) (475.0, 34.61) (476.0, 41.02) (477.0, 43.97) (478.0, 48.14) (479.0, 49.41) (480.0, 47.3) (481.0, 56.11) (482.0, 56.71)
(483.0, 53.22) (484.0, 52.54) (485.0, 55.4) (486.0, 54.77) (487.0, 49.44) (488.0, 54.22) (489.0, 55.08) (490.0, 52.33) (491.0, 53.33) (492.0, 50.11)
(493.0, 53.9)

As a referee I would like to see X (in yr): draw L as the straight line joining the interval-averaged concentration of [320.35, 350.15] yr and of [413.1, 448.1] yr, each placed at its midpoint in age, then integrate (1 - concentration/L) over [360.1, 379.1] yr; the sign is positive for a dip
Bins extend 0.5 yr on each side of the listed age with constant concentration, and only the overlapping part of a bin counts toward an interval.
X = 2.6 yr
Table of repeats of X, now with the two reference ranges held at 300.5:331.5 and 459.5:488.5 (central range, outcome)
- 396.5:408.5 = -4.25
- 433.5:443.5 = -3.36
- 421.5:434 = -4.90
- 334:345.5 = -1.14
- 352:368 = -1.52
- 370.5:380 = -1.83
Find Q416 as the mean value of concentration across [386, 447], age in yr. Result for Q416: 53.8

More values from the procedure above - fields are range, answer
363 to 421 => 51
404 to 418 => 53.8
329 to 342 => 47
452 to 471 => 32.6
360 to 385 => 45.4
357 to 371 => 40.4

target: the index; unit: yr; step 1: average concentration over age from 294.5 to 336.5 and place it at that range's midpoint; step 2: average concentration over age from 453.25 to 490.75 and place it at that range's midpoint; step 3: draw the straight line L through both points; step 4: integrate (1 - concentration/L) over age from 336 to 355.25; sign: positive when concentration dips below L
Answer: -2.2 yr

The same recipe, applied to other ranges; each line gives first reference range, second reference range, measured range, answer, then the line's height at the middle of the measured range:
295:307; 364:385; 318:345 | -1.7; 43.8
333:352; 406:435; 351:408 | 0.7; 50.5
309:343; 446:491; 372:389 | -3.8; 43.5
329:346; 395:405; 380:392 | -0.8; 52.5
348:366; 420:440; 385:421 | -2.5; 51.3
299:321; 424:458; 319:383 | -2.7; 44.6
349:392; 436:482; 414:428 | -3.7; 44.1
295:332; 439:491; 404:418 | -3.6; 42.9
